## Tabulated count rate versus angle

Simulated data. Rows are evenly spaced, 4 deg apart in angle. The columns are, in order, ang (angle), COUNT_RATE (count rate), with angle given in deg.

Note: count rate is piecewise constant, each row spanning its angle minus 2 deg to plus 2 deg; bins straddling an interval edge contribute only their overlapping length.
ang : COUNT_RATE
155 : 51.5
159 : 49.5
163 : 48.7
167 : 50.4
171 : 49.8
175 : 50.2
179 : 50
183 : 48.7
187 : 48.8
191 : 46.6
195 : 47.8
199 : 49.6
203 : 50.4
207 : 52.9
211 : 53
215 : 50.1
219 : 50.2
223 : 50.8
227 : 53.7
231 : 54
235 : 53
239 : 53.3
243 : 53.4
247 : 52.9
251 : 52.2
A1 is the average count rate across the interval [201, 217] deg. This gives 51.6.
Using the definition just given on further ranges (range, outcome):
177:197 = 48.4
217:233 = 52.2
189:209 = 49.5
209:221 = 51.1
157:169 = 49.5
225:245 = 53.5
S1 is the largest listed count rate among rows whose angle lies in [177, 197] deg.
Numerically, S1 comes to 50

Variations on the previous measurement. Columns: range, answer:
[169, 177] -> 50.2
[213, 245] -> 54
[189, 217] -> 53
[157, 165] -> 49.5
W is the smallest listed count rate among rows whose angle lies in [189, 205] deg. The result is 46.6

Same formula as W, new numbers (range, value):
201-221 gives 50.1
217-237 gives 50.2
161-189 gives 48.7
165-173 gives 49.8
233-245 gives 53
